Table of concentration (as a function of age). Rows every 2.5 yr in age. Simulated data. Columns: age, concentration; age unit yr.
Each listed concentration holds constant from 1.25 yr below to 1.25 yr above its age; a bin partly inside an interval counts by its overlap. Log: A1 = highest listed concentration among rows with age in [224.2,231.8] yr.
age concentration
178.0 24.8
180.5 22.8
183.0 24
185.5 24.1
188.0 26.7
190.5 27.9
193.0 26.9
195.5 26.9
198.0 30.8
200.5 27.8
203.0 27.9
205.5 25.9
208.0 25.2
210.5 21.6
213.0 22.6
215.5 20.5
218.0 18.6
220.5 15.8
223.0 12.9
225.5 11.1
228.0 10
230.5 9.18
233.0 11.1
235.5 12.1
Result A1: 11.1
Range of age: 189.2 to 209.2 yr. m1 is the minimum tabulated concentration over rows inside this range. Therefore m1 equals 25.2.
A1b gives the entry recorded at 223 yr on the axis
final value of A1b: 12.9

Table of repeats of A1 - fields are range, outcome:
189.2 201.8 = 30.8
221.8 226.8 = 12.9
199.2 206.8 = 27.9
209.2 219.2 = 22.6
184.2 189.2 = 26.7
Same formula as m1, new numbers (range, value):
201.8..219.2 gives 18.6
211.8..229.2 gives 10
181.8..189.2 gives 24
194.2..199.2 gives 26.9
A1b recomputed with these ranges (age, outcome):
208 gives 25.2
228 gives 10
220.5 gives 15.8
